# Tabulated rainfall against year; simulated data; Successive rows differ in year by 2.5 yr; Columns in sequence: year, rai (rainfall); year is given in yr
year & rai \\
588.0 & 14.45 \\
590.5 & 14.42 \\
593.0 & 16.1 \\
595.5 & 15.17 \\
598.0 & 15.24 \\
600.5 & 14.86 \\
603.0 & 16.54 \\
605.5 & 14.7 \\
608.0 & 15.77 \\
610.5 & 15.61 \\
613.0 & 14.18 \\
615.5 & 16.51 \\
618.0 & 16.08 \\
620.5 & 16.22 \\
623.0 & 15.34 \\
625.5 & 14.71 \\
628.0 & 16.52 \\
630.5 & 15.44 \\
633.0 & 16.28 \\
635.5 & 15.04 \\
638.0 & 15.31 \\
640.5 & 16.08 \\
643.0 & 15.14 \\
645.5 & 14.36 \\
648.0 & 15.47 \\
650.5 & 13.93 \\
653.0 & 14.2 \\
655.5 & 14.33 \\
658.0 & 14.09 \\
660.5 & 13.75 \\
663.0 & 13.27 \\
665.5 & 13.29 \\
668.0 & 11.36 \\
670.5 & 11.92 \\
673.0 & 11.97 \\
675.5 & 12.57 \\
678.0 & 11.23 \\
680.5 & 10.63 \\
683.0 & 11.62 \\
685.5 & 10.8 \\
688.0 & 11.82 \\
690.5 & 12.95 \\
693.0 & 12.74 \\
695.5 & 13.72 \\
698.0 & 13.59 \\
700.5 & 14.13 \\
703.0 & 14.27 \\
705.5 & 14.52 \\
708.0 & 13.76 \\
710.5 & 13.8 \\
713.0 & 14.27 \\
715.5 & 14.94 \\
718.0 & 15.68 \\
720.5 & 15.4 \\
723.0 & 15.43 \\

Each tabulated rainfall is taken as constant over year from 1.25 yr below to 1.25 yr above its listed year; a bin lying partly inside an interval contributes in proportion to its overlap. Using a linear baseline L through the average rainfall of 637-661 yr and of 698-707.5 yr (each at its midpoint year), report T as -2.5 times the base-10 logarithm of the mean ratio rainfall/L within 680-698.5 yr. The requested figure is 0.17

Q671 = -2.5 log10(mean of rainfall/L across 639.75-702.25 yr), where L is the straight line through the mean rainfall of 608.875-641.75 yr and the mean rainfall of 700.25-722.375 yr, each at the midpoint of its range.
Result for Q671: 0.149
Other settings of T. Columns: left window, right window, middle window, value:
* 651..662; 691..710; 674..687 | 0.22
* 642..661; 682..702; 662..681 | 0.13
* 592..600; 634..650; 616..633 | -0.04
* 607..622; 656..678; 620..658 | -0.06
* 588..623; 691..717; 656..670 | 0.11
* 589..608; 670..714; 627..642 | -0.10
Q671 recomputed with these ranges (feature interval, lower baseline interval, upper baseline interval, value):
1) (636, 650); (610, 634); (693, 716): 0.01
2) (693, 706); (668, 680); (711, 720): -0.01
